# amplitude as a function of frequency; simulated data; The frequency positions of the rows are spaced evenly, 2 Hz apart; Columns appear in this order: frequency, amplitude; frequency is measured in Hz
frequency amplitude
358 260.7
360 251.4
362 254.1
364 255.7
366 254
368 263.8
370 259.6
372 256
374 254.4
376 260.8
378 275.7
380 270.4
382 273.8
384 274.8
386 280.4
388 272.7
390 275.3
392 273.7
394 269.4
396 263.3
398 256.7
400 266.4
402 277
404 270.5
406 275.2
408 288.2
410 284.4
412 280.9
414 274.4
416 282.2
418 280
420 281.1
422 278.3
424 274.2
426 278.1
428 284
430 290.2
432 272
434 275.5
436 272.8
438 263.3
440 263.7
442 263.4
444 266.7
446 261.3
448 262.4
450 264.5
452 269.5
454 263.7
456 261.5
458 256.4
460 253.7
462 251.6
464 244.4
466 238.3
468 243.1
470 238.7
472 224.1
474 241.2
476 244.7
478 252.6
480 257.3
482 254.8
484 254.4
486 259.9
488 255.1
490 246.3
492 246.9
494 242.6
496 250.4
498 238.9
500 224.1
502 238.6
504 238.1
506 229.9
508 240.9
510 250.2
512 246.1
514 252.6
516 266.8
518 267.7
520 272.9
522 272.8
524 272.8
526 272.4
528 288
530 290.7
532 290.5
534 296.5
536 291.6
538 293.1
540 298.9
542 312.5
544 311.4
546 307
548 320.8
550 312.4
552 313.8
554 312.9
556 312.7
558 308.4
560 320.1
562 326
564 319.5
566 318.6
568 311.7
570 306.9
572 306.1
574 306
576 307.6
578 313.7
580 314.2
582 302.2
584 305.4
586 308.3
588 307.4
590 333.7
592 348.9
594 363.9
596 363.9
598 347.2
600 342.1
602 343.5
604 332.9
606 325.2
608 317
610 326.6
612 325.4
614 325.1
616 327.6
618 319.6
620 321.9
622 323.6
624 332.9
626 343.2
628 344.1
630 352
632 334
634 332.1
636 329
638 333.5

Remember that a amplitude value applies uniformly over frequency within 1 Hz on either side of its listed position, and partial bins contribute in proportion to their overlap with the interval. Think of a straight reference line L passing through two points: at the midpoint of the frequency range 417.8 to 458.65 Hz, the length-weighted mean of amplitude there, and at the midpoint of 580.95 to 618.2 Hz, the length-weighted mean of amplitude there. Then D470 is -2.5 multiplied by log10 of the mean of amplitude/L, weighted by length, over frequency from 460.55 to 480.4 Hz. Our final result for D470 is 0.16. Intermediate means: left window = 271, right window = 330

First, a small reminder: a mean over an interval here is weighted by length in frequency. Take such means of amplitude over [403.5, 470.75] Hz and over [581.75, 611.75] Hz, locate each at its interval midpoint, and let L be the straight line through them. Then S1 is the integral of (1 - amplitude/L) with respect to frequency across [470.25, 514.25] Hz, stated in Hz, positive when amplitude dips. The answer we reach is 6.9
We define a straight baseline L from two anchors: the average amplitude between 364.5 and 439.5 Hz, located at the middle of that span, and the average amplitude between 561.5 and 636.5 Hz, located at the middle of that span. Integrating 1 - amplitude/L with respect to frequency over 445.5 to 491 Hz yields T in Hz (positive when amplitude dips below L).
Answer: 6.02 Hz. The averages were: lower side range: 272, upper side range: 327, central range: 252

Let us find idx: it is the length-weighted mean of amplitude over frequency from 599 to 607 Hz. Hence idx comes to 336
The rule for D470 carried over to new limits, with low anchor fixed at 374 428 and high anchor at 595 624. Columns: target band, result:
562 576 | 0.03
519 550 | 0.06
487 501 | 0.23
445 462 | 0.11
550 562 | 0.01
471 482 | 0.20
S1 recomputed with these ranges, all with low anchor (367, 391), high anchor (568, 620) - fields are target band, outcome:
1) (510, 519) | 1.4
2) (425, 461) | 2.1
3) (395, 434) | 0.1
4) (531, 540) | 0.5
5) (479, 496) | 2.6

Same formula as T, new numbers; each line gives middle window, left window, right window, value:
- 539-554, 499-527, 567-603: -1.3 Hz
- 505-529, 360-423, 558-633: 3.4 Hz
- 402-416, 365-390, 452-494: -1.0 Hz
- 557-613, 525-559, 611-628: -1.2 Hz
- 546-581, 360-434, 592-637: 0.8 Hz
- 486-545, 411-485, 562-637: 5.3 Hz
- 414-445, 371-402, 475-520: -1.7 Hz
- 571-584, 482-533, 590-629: 0.1 Hz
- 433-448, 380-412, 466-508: -0.4 Hz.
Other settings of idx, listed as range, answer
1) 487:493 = 249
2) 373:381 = 265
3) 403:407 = 273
